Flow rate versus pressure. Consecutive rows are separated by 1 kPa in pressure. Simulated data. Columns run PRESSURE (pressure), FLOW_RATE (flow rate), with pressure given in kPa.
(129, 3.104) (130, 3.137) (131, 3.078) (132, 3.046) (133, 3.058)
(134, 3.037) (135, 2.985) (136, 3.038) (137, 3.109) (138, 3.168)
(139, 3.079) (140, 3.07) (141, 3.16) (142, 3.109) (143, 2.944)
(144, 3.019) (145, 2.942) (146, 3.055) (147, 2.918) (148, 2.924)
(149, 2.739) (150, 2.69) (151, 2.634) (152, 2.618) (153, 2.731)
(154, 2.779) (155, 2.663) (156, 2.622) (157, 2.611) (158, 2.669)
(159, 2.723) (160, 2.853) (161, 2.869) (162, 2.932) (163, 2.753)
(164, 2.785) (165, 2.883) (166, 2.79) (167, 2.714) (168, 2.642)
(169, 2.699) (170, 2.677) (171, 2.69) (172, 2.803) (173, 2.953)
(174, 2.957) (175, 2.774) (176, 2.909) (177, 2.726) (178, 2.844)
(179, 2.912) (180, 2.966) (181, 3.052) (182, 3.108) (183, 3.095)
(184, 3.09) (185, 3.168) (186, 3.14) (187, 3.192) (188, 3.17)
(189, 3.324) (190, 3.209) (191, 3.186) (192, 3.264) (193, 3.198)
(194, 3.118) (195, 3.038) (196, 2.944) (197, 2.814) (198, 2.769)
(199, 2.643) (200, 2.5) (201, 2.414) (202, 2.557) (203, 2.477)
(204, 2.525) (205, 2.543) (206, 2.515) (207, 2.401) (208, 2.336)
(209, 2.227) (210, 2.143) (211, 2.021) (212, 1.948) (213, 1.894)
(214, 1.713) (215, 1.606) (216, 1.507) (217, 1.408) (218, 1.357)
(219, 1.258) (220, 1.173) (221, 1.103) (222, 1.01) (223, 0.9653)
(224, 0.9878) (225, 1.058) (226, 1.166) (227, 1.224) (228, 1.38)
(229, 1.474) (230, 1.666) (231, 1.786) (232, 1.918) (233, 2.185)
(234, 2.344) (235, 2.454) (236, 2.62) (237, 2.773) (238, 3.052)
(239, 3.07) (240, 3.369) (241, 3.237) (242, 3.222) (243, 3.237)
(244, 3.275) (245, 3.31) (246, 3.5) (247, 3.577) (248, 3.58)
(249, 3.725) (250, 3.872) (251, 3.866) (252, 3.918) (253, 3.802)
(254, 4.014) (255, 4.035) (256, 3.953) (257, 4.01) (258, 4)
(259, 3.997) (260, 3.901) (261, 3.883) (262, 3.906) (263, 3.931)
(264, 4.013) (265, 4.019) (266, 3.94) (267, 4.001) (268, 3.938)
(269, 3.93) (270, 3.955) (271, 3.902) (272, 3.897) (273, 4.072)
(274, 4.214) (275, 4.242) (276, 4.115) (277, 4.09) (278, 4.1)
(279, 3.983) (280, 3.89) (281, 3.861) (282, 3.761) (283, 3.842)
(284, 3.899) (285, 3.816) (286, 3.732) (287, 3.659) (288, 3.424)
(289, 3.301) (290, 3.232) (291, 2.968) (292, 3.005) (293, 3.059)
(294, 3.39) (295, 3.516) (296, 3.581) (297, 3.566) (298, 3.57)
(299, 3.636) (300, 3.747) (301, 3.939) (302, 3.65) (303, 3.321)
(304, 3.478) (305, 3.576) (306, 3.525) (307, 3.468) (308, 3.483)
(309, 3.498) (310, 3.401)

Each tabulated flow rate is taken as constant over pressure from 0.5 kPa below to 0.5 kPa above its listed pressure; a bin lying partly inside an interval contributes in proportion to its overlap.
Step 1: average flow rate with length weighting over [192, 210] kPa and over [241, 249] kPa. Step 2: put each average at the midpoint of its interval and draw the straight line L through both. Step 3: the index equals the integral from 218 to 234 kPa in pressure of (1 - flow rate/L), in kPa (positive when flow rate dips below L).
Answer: 8.8 kPa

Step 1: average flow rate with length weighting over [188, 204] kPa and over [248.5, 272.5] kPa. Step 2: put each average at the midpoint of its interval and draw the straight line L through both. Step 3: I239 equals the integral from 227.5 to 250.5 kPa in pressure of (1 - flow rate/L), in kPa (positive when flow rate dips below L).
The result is 5.1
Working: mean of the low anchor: 2.89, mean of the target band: 2.81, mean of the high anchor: 3.93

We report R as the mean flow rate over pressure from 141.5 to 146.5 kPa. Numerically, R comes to 3.01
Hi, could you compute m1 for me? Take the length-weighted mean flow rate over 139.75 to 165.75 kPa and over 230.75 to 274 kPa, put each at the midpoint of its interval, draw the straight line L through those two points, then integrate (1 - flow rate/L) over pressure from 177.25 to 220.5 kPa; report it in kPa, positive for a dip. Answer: 8.0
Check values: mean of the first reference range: 2.83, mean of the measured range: 2.55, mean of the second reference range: 3.53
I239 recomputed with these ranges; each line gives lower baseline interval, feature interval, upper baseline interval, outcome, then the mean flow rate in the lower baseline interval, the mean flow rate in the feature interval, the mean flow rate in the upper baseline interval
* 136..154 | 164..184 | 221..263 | 0.41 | 2.93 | 2.86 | 2.88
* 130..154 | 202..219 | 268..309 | 6.52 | 2.96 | 2.03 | 3.69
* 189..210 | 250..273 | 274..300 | -3.78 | 2.73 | 3.95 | 3.66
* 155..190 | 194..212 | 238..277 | 3.84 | 2.89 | 2.52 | 3.79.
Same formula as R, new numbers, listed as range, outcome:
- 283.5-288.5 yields 3.71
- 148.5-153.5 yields 2.68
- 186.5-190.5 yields 3.22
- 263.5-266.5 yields 3.99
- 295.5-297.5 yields 3.57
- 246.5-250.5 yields 3.69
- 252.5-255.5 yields 3.95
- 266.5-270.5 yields 3.96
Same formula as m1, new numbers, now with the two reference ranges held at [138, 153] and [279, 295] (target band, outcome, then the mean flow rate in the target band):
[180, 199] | 0.2 kPa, 3.09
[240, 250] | -0.2 kPa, 3.43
